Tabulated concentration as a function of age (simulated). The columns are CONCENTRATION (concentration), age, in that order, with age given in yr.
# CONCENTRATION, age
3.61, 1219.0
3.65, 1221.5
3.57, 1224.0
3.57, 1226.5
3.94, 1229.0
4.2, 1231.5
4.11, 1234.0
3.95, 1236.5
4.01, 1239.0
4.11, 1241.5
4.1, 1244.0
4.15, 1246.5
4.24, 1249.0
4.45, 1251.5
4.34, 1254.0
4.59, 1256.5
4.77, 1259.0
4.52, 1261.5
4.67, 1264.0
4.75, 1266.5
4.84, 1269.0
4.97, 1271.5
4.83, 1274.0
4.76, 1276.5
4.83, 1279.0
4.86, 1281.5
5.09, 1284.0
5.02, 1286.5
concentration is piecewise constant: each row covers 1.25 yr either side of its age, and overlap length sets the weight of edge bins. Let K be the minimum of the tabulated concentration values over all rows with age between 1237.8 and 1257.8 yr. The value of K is 4.01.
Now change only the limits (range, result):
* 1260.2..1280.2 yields 4.52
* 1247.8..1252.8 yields 4.24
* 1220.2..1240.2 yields 3.57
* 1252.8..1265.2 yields 4.34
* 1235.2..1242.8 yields 3.95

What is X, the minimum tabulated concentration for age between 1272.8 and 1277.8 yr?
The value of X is 4.76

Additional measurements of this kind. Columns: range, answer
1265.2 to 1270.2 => 4.75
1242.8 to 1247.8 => 4.1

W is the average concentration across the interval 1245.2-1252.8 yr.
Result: 4.28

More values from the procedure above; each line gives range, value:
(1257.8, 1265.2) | 4.65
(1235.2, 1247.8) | 4.06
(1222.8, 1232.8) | 3.82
